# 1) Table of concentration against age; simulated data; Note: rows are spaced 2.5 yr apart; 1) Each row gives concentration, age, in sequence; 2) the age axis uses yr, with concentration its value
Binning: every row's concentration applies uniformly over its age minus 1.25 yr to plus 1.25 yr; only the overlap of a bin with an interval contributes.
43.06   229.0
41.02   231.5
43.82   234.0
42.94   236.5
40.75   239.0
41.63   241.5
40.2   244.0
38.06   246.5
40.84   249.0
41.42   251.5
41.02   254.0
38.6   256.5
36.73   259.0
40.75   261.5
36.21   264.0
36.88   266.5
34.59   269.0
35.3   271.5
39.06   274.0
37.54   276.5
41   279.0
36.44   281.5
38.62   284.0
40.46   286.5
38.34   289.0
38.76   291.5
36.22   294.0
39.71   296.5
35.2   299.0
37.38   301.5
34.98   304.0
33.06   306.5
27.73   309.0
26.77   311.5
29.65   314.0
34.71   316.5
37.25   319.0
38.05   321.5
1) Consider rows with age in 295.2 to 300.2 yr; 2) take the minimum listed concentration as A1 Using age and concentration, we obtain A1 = 35.2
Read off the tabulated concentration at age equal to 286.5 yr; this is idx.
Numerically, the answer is 40.46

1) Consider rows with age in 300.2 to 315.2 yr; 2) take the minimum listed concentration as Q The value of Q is 26.77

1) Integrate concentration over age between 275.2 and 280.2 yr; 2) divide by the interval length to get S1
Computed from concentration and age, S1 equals 39.3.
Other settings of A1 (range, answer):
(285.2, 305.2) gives 34.98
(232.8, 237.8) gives 42.94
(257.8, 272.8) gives 34.59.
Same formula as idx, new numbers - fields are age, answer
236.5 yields 42.94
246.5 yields 38.06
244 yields 40.2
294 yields 36.22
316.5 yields 34.71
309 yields 27.73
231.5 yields 41.02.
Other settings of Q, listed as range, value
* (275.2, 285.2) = 36.44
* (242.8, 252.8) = 38.06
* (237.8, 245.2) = 40.2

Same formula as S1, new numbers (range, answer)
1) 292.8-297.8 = 38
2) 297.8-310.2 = 33.7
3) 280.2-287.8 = 38.5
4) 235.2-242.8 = 41.8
